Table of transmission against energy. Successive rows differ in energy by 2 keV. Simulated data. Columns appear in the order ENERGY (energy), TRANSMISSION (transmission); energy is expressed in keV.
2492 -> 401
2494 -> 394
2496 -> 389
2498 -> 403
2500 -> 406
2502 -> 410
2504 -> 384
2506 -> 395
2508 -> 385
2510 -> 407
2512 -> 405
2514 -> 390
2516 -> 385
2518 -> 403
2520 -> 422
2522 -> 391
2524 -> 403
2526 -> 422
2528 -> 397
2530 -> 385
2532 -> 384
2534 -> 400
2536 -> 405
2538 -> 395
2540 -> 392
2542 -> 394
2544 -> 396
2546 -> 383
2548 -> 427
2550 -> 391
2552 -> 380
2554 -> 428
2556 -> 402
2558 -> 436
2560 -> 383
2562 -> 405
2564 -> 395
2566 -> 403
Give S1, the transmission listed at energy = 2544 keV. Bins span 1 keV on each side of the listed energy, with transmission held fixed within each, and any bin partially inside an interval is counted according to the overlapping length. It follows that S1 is 396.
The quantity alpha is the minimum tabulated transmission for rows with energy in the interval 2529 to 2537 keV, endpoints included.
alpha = 384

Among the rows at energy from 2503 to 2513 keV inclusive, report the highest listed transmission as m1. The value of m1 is 407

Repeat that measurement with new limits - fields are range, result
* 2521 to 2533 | 422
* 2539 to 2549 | 427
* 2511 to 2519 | 405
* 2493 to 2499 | 403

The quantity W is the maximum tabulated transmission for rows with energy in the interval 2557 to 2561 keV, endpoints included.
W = 436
